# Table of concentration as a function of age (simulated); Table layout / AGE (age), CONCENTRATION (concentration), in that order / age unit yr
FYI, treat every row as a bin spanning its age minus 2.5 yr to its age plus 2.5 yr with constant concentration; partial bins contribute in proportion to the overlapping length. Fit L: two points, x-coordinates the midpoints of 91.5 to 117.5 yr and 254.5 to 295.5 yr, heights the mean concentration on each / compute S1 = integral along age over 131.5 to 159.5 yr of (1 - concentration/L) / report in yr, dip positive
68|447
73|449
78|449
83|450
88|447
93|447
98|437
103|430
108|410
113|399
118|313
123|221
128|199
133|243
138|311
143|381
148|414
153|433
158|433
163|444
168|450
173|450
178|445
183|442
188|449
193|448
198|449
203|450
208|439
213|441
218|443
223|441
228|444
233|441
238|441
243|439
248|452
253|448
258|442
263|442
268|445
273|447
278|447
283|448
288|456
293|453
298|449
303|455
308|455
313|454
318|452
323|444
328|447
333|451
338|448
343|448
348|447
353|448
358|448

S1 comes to 3.4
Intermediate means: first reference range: 415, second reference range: 448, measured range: 371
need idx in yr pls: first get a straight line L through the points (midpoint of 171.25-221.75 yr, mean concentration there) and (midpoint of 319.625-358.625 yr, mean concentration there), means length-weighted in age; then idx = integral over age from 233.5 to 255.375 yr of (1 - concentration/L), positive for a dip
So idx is 0.1 yr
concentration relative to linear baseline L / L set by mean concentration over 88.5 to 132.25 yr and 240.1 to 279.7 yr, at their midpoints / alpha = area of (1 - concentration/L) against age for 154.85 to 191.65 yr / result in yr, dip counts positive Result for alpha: -4.8 yr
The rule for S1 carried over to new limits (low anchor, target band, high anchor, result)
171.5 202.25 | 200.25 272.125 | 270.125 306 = 0.87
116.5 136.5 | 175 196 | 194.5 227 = -3.43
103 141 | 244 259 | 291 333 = -1.52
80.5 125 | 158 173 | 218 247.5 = -0.95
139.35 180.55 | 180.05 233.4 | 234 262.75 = -0.98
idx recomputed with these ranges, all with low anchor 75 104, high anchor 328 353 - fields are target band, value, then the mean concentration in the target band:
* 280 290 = -0.1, 452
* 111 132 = 7.9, 277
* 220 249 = 0.3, 443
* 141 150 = 1.0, 398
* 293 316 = -0.3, 453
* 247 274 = 0.1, 446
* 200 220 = 0.1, 443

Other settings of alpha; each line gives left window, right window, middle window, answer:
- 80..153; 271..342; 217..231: -1.0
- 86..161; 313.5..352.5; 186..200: -1.9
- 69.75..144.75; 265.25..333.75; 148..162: -1.4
